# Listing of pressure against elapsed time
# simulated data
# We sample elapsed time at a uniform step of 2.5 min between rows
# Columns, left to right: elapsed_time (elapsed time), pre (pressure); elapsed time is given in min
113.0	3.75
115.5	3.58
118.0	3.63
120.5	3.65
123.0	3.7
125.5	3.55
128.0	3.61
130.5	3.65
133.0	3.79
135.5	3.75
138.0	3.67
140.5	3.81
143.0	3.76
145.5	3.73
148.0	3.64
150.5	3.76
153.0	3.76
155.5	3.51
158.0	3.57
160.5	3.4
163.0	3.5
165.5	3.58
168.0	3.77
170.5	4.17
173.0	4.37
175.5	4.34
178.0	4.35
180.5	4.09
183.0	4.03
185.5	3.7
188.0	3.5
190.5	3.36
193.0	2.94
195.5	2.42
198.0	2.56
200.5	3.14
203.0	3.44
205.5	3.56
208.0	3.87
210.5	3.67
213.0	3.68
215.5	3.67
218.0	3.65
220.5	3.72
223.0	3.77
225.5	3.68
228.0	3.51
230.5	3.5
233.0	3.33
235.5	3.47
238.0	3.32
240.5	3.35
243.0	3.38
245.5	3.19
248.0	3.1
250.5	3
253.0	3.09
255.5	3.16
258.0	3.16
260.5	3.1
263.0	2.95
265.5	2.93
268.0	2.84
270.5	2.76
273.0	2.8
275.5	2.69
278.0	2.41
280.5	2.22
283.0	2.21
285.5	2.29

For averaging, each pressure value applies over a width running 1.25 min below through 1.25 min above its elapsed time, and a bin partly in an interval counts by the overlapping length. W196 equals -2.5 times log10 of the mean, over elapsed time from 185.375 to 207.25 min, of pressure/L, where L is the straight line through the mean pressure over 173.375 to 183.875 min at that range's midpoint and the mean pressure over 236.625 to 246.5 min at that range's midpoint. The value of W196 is 0.24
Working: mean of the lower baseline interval 4.22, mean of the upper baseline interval 3.32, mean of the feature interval 3.17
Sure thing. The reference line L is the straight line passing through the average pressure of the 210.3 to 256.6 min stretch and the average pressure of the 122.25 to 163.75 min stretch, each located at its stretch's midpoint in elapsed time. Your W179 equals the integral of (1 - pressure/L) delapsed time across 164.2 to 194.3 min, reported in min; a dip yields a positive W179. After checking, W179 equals -2.4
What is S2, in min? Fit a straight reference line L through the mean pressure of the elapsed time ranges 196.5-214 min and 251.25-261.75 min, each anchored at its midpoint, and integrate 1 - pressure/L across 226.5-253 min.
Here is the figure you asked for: -0.8 min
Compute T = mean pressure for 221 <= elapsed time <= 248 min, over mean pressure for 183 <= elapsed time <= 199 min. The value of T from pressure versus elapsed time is 1.1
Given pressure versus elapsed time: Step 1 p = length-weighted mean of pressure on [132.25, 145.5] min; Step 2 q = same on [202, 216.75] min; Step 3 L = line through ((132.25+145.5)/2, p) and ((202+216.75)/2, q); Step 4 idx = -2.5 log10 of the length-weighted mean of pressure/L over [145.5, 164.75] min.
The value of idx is 0.038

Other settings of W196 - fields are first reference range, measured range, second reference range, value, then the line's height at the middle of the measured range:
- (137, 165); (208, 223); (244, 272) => -0.13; 3.27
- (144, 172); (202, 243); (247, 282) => -0.12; 3.19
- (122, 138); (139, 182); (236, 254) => -0.08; 3.55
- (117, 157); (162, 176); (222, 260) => -0.11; 3.57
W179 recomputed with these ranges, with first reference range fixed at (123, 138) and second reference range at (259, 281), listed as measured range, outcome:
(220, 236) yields -2.8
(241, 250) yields -0.9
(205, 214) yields -1.6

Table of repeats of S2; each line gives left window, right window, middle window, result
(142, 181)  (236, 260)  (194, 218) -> 1.0 min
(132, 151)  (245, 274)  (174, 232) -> -3.8 min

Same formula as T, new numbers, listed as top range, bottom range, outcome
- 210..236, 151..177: 0.95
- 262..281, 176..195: 0.74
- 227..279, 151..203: 0.86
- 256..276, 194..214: 0.89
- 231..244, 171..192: 0.85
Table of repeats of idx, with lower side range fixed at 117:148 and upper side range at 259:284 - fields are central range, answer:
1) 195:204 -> 0.105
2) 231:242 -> -0.147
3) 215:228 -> -0.202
